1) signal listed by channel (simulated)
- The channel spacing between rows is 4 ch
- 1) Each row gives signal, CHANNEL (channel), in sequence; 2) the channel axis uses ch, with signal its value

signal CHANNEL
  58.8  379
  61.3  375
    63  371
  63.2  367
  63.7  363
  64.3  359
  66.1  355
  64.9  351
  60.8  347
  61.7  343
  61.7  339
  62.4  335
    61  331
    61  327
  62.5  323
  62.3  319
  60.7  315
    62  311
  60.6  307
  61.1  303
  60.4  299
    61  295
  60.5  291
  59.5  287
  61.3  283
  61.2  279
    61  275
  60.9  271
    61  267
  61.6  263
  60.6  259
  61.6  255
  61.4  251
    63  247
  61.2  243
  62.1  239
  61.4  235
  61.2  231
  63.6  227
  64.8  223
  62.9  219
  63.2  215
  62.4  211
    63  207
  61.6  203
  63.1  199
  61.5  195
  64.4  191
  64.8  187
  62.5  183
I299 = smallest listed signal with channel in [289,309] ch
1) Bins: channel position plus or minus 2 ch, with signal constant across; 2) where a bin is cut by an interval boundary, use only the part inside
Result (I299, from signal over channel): 60.4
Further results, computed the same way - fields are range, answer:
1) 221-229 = 63.6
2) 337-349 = 60.8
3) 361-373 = 63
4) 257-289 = 59.5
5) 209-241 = 61.2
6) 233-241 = 61.4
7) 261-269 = 61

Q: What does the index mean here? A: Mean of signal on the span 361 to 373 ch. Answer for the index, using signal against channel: 63.3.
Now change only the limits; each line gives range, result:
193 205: 62.1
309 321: 61.7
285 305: 60.5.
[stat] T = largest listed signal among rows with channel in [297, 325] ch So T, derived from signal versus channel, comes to 62.5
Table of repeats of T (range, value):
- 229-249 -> 63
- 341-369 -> 66.1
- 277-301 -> 61.3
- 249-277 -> 61.6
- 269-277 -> 61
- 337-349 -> 61.7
